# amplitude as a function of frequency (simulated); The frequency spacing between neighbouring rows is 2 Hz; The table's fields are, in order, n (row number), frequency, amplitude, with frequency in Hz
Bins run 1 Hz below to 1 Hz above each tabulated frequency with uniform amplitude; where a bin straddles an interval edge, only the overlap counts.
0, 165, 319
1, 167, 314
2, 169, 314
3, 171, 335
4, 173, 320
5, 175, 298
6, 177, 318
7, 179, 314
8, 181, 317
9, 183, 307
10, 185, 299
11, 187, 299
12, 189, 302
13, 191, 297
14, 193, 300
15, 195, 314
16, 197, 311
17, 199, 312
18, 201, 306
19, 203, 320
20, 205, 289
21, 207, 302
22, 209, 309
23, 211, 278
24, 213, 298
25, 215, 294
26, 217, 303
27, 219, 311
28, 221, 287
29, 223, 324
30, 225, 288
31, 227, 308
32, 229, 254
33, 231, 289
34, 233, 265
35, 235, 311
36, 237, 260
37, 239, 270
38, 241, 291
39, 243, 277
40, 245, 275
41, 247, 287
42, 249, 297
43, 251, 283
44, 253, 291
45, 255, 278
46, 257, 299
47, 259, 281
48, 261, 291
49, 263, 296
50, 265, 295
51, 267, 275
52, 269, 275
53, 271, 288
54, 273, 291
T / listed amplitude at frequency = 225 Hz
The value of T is 288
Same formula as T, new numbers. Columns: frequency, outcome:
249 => 297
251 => 283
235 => 311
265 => 295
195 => 314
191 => 297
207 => 302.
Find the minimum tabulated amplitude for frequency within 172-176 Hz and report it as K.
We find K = 298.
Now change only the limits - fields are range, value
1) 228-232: 254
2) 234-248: 260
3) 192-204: 300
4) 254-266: 278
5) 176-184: 307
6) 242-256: 275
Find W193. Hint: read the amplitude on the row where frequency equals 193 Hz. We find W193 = 300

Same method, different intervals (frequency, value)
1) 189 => 302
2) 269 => 275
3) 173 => 320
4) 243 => 277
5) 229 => 254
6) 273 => 291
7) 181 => 317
